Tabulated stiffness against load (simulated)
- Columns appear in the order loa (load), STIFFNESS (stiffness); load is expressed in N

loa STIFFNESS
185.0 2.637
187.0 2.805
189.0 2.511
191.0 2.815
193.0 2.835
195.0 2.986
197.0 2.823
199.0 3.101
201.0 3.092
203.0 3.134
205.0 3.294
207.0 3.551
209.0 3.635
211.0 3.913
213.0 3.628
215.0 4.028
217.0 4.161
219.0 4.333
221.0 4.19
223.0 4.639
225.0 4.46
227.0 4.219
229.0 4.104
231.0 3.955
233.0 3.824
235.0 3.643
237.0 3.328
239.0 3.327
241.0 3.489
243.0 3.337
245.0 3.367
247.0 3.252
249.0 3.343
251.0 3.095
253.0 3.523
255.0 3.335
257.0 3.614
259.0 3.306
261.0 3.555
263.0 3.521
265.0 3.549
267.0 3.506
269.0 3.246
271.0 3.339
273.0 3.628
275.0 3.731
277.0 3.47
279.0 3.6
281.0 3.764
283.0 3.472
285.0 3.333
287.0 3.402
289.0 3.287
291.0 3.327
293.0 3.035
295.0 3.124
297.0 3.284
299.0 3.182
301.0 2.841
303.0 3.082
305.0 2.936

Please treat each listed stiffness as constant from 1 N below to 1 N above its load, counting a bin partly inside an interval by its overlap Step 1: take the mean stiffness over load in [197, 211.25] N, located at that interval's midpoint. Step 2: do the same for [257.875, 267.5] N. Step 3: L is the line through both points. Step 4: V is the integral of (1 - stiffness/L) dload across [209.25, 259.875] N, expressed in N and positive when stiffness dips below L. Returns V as -4.9 N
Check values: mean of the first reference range 3.32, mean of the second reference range 3.49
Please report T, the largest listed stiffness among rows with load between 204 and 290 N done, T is 4.639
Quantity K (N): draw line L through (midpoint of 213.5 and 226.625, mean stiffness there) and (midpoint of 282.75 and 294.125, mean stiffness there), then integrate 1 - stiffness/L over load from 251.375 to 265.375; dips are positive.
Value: 0.97 N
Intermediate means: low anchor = 4.27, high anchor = 3.3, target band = 3.47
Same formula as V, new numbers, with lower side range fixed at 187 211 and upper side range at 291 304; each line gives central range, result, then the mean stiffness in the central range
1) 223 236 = -4.12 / 4.08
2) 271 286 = -2.17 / 3.56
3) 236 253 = -1.25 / 3.33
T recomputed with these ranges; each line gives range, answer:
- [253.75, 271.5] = 3.614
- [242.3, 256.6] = 3.523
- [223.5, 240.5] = 4.46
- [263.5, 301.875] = 3.764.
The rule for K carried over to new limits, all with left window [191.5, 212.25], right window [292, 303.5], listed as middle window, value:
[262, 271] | -0.88 N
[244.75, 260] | -0.95 N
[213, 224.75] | -3.74 N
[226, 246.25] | -3.01 N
